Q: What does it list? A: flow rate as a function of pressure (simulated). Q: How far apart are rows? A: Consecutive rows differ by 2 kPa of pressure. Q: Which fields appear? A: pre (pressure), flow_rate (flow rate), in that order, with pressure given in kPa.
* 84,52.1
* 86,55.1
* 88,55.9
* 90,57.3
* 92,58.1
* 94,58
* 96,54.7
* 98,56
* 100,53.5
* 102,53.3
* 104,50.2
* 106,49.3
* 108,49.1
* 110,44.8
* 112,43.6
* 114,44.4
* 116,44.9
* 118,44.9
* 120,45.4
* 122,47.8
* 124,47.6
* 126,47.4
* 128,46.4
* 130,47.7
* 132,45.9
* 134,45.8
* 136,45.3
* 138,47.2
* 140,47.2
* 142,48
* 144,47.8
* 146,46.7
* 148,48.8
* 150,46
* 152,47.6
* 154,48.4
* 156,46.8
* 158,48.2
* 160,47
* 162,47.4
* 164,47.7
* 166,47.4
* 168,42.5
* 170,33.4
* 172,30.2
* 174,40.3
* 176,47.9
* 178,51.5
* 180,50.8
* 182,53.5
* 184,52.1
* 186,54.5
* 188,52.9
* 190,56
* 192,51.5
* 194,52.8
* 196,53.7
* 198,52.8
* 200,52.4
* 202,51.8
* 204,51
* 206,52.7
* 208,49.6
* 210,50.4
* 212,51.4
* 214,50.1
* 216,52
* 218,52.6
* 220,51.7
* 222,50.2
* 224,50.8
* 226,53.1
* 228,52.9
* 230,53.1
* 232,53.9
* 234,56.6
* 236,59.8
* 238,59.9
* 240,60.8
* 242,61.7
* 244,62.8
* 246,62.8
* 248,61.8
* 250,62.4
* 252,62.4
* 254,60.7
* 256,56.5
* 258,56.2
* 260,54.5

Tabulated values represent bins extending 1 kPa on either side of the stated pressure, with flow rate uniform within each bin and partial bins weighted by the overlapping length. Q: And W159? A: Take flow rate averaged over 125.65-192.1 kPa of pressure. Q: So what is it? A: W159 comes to 47.2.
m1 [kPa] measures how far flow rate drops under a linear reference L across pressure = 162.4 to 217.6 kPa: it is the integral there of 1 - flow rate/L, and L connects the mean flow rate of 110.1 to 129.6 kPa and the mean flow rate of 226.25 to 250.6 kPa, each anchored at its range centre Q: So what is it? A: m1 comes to 4.3 kPa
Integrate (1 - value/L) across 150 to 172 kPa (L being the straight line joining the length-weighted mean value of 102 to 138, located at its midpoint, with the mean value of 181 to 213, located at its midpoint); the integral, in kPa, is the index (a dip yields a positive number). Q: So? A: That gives 2.11 kPa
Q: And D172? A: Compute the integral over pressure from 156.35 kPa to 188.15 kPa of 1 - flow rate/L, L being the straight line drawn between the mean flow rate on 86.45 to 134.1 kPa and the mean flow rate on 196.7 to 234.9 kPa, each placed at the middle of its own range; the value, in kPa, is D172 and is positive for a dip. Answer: 2.9 kPa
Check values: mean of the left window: 49.8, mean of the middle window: 46.5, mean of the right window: 52.1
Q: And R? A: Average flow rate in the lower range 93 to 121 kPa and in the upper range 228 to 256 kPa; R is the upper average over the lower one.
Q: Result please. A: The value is 1.20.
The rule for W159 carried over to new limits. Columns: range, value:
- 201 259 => 55.6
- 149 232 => 49.5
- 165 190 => 46.8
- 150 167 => 47.5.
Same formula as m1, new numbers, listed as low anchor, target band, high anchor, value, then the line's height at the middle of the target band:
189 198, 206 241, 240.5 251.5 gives 3.0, 58.5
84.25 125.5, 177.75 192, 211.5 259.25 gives 0.3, 54.3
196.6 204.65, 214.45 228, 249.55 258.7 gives 0.8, 55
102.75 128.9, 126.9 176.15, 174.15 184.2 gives 3.2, 48.6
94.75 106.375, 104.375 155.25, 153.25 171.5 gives 2.5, 49.3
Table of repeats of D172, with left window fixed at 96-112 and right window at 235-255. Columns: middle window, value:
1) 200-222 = 2.83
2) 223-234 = 1.30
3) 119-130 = 1.11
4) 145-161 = 2.06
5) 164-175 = 3.18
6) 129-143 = 1.69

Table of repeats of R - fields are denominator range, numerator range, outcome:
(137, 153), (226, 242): 1.20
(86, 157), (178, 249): 1.11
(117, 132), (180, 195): 1.14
